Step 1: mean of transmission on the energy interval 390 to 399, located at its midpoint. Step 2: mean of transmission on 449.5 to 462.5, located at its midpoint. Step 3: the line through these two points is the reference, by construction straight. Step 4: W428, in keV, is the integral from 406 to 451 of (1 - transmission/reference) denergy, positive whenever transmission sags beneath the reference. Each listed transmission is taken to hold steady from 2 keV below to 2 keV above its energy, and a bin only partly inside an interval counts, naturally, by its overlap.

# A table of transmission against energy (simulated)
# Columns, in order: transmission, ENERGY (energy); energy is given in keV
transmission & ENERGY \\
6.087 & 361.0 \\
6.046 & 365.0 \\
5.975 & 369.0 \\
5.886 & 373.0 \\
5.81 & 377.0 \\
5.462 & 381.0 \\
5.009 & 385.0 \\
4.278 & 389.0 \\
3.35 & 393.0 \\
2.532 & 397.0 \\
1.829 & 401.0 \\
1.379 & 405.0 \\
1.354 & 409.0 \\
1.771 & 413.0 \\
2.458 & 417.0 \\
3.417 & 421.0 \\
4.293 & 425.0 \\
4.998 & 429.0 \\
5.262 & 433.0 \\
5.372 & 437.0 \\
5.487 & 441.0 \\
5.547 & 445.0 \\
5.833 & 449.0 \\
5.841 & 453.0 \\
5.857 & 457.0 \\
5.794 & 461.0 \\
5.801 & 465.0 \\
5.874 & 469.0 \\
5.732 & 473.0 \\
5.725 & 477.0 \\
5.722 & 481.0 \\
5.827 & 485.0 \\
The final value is 6.3 keV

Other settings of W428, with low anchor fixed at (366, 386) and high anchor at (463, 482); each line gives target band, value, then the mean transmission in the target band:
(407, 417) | 7.0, 1.74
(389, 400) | 5.0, 3.08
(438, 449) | 0.4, 5.56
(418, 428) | 3.3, 3.83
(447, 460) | -0.2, 5.84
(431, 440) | 0.6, 5.34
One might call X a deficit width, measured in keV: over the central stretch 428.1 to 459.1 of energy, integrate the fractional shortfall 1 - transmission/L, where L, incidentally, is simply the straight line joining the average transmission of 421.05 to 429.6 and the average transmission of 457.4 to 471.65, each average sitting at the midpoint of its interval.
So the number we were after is -3.3 keV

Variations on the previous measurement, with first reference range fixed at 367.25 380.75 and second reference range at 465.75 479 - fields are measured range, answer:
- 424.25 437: 1.8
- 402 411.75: 7.3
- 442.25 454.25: 0.2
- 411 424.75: 7.2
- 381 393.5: 2.8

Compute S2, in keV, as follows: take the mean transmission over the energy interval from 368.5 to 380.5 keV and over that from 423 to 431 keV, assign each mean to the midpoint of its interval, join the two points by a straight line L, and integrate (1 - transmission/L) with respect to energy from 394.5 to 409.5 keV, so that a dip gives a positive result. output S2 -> 9.6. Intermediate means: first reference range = 5.83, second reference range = 4.65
